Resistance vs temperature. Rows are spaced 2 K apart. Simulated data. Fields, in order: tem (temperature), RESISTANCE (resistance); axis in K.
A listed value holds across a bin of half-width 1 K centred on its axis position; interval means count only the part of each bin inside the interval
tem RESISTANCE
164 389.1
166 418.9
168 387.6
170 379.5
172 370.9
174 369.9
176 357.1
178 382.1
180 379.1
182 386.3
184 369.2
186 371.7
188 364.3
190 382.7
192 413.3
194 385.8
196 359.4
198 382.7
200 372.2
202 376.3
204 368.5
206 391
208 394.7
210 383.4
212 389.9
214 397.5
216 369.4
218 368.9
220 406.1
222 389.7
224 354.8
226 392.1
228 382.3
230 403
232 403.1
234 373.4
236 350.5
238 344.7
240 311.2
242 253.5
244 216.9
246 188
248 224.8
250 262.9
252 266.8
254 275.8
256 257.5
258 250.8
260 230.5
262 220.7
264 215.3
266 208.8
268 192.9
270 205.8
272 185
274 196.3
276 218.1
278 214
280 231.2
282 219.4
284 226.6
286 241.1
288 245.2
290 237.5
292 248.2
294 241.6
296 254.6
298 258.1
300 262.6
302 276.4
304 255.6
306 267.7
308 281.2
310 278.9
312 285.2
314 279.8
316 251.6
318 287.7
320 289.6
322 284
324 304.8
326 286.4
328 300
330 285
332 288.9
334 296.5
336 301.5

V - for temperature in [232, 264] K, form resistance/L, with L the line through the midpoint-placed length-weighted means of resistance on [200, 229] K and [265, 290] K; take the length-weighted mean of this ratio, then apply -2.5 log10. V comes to 0.09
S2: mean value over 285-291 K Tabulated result 241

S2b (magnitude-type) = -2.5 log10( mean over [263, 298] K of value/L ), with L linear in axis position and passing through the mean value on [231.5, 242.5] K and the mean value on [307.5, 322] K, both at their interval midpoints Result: 0.34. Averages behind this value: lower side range 340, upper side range 279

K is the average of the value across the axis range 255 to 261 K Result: 246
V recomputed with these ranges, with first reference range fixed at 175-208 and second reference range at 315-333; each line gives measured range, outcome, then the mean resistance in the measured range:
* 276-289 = 0.35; 229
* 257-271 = 0.44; 218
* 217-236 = -0.09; 384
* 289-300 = 0.23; 249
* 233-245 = 0.12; 308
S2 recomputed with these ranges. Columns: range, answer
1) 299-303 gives 270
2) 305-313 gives 278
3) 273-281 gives 215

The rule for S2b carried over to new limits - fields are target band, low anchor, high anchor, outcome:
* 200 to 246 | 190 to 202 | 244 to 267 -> -0.146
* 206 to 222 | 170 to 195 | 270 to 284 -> -0.201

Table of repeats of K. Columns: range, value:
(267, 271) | 199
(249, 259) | 263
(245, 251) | 225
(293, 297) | 248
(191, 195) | 400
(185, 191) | 373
